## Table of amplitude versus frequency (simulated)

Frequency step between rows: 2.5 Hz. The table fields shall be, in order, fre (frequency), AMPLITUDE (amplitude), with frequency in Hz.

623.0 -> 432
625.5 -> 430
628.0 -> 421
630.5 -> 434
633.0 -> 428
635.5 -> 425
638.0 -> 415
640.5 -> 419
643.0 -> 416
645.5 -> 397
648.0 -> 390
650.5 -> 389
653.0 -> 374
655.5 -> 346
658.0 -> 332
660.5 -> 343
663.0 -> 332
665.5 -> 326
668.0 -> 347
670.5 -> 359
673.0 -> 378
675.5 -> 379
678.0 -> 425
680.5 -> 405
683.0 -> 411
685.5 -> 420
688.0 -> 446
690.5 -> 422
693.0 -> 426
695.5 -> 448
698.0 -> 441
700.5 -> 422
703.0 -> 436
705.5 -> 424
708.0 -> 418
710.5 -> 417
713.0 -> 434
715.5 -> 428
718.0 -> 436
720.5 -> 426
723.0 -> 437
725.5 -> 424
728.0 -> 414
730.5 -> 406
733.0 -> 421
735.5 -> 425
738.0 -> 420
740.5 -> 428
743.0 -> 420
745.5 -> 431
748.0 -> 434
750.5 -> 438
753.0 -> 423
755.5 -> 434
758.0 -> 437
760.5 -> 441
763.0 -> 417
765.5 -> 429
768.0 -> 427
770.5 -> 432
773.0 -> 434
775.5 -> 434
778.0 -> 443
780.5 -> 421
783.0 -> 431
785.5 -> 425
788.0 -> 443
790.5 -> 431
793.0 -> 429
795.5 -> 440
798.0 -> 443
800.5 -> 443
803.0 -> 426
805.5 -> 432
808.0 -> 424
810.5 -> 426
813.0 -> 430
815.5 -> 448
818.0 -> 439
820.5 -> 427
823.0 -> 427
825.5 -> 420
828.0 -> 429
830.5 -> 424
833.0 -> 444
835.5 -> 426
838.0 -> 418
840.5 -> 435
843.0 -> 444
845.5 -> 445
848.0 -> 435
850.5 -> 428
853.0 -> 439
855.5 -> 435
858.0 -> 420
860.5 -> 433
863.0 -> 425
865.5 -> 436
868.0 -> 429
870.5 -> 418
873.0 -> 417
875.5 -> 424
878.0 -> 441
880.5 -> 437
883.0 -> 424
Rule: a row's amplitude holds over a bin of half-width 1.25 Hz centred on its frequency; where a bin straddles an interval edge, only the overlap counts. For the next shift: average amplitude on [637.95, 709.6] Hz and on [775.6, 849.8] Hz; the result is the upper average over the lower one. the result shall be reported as 1.09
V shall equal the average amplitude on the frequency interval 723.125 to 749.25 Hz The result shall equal 423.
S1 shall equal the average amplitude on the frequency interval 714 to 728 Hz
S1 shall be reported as 429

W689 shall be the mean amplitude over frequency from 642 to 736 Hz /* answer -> 403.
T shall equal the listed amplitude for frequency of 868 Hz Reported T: 429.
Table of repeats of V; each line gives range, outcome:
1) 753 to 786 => 431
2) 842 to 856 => 438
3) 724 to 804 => 430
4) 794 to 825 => 433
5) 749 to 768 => 431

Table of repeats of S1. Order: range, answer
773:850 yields 433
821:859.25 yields 431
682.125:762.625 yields 428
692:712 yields 429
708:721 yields 427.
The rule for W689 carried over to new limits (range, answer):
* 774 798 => 434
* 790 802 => 437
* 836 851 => 434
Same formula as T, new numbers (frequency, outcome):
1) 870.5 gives 418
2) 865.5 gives 436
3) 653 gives 374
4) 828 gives 429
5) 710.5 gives 417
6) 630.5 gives 434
